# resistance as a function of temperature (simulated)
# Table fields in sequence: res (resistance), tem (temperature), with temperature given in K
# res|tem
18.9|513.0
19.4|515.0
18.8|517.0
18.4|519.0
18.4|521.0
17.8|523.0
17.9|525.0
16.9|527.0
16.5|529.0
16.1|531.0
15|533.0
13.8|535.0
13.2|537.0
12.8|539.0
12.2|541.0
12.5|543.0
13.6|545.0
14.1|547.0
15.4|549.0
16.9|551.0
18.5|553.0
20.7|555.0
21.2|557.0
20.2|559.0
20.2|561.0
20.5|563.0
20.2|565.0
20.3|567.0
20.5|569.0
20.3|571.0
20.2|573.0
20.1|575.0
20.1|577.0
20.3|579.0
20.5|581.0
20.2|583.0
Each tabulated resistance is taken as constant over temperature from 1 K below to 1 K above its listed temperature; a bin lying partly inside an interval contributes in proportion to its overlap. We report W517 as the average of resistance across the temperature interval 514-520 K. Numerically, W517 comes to 18.9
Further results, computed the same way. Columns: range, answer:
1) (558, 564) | 20.3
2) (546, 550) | 14.8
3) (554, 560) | 20.7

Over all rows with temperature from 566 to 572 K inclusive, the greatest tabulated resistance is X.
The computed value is 20.5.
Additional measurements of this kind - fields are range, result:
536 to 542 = 13.2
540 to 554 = 18.5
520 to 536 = 18.4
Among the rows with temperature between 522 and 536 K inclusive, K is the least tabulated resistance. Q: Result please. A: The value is 13.8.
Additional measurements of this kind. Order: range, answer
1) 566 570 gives 20.3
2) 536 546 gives 12.2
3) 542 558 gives 12.5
